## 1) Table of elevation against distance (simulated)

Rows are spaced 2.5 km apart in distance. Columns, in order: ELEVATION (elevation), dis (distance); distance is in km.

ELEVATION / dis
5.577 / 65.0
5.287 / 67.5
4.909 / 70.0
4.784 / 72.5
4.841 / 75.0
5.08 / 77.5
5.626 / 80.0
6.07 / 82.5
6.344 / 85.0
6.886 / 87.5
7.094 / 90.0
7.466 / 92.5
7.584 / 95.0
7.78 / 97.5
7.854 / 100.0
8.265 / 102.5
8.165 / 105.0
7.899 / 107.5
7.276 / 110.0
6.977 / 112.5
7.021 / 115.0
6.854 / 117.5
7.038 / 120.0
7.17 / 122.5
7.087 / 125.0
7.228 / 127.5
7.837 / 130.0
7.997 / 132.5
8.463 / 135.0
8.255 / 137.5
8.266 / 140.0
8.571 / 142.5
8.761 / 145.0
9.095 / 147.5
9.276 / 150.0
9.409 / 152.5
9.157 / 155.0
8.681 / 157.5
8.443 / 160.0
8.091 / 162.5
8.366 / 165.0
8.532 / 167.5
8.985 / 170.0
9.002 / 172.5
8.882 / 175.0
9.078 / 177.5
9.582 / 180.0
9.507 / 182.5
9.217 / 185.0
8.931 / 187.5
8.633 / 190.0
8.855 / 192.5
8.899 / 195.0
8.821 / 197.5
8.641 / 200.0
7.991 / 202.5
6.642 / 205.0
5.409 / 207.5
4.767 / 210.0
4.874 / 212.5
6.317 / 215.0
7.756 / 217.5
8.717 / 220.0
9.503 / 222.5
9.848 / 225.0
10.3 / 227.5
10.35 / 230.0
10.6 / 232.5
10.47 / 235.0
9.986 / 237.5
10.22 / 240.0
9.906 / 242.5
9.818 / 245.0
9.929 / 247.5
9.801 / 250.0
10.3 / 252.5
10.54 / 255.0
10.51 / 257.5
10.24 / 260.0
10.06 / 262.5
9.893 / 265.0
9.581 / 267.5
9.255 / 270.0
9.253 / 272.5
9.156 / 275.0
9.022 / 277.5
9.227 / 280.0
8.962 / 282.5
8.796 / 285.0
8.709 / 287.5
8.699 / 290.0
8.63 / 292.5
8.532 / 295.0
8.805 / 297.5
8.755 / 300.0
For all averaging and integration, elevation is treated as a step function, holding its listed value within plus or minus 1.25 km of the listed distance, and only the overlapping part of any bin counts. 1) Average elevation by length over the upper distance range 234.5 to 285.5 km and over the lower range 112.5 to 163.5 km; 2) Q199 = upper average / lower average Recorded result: 1.2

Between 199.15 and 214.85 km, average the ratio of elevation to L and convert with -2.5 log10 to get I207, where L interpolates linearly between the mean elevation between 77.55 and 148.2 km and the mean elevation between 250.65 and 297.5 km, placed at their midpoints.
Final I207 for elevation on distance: 0.33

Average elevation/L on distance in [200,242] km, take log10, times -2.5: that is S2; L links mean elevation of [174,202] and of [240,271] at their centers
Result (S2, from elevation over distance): 0.14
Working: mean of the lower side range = 8.98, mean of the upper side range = 10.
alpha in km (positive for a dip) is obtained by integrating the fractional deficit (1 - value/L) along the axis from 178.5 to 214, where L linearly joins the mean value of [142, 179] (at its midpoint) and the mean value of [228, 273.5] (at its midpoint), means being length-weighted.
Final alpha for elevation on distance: 5.3 km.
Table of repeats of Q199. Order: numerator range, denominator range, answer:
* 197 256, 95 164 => 1.10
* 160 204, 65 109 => 1.34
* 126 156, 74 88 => 1.48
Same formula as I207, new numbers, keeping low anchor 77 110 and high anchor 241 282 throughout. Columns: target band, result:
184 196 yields -0.03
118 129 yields 0.07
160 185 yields -0.06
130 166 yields -0.08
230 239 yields -0.11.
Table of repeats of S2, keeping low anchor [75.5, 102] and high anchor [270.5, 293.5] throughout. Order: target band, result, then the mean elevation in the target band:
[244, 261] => -0.179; 10.2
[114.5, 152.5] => -0.101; 7.99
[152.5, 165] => -0.147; 8.65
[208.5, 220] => 0.299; 6.22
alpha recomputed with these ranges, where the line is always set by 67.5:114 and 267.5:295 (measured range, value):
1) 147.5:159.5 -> -2.7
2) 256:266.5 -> -1.7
